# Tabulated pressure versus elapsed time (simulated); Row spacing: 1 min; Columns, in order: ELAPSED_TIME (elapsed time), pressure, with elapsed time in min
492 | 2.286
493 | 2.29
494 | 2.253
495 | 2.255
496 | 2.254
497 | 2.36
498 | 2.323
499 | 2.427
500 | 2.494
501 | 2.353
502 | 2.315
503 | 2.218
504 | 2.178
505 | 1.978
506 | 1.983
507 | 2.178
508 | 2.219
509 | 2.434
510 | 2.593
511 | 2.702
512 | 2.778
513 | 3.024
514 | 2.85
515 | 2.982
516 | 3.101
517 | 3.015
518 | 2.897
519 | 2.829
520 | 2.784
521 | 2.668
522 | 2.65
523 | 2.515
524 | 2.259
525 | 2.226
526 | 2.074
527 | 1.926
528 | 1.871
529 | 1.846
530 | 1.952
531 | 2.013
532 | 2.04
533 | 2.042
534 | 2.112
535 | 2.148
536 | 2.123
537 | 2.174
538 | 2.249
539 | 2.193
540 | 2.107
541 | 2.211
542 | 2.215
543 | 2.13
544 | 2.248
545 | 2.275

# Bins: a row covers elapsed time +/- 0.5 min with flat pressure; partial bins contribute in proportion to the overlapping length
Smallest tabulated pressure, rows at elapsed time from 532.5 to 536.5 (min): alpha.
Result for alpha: 2.042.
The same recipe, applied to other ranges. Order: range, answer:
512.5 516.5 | 2.85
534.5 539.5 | 2.123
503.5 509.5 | 1.978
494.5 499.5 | 2.254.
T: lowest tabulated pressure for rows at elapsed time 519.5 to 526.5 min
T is 2.074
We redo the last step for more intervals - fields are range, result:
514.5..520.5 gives 2.784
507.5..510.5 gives 2.219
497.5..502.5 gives 2.315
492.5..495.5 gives 2.253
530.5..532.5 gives 2.013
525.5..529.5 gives 1.846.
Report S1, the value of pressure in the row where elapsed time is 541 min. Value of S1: 2.211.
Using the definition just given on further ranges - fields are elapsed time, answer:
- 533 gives 2.042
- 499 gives 2.427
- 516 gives 3.101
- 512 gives 2.778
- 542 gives 2.215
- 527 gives 1.926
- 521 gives 2.668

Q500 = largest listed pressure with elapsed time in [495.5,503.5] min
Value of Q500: 2.494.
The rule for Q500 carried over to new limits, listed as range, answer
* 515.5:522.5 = 3.101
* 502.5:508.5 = 2.219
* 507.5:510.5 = 2.593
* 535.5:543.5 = 2.249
